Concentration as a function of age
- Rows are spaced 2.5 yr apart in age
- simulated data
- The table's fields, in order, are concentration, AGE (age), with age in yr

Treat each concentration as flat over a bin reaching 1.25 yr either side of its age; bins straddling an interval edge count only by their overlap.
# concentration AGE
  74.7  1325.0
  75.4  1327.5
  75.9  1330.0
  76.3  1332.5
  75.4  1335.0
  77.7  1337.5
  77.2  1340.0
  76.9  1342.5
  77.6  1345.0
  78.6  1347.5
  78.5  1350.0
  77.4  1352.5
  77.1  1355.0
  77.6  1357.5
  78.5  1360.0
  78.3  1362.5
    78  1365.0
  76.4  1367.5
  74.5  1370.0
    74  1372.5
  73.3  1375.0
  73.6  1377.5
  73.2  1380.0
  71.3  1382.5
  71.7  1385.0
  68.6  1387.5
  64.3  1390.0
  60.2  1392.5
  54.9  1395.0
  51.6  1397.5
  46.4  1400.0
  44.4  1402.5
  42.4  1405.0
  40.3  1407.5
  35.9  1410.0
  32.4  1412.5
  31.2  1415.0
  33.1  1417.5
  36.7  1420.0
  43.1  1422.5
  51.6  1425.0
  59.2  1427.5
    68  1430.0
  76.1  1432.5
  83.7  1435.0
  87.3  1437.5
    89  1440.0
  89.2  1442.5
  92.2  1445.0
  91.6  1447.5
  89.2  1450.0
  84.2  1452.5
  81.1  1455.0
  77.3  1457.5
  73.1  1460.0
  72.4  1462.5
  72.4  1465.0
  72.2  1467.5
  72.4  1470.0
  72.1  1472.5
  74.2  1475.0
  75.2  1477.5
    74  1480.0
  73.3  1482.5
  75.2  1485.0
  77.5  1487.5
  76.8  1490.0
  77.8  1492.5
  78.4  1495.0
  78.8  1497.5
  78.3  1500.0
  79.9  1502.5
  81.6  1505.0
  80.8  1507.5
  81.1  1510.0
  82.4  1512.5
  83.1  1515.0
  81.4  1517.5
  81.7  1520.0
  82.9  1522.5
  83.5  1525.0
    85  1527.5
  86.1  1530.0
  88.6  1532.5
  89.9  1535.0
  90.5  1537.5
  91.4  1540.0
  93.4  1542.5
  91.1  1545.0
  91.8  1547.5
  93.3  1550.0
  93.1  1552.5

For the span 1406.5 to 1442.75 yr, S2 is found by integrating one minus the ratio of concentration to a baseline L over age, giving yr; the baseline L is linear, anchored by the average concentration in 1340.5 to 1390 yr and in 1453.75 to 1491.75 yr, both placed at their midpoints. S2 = 9.0 yr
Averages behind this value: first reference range 75.3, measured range 56.4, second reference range 74.7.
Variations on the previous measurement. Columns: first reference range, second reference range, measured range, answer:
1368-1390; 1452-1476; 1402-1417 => 7.4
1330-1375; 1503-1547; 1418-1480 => 6.1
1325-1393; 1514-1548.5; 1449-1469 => 1.1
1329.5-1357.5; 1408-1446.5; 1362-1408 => 3.3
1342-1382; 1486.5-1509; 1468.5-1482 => 0.9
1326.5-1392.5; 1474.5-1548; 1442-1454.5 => -1.5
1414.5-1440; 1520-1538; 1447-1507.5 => -4.4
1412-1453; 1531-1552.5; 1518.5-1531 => 0.5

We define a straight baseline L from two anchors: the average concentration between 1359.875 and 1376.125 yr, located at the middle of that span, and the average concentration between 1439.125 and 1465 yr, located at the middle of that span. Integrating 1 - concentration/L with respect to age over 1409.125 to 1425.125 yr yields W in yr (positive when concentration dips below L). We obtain 8.67 yr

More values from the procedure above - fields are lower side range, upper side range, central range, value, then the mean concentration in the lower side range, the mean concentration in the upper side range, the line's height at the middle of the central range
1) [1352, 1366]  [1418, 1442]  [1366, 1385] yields 0.3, 77.8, 65.8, 75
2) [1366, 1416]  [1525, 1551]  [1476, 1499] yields 0.8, 58.3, 89.8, 78.9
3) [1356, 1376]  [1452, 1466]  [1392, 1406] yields 4.9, 76.4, 76.4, 76.4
